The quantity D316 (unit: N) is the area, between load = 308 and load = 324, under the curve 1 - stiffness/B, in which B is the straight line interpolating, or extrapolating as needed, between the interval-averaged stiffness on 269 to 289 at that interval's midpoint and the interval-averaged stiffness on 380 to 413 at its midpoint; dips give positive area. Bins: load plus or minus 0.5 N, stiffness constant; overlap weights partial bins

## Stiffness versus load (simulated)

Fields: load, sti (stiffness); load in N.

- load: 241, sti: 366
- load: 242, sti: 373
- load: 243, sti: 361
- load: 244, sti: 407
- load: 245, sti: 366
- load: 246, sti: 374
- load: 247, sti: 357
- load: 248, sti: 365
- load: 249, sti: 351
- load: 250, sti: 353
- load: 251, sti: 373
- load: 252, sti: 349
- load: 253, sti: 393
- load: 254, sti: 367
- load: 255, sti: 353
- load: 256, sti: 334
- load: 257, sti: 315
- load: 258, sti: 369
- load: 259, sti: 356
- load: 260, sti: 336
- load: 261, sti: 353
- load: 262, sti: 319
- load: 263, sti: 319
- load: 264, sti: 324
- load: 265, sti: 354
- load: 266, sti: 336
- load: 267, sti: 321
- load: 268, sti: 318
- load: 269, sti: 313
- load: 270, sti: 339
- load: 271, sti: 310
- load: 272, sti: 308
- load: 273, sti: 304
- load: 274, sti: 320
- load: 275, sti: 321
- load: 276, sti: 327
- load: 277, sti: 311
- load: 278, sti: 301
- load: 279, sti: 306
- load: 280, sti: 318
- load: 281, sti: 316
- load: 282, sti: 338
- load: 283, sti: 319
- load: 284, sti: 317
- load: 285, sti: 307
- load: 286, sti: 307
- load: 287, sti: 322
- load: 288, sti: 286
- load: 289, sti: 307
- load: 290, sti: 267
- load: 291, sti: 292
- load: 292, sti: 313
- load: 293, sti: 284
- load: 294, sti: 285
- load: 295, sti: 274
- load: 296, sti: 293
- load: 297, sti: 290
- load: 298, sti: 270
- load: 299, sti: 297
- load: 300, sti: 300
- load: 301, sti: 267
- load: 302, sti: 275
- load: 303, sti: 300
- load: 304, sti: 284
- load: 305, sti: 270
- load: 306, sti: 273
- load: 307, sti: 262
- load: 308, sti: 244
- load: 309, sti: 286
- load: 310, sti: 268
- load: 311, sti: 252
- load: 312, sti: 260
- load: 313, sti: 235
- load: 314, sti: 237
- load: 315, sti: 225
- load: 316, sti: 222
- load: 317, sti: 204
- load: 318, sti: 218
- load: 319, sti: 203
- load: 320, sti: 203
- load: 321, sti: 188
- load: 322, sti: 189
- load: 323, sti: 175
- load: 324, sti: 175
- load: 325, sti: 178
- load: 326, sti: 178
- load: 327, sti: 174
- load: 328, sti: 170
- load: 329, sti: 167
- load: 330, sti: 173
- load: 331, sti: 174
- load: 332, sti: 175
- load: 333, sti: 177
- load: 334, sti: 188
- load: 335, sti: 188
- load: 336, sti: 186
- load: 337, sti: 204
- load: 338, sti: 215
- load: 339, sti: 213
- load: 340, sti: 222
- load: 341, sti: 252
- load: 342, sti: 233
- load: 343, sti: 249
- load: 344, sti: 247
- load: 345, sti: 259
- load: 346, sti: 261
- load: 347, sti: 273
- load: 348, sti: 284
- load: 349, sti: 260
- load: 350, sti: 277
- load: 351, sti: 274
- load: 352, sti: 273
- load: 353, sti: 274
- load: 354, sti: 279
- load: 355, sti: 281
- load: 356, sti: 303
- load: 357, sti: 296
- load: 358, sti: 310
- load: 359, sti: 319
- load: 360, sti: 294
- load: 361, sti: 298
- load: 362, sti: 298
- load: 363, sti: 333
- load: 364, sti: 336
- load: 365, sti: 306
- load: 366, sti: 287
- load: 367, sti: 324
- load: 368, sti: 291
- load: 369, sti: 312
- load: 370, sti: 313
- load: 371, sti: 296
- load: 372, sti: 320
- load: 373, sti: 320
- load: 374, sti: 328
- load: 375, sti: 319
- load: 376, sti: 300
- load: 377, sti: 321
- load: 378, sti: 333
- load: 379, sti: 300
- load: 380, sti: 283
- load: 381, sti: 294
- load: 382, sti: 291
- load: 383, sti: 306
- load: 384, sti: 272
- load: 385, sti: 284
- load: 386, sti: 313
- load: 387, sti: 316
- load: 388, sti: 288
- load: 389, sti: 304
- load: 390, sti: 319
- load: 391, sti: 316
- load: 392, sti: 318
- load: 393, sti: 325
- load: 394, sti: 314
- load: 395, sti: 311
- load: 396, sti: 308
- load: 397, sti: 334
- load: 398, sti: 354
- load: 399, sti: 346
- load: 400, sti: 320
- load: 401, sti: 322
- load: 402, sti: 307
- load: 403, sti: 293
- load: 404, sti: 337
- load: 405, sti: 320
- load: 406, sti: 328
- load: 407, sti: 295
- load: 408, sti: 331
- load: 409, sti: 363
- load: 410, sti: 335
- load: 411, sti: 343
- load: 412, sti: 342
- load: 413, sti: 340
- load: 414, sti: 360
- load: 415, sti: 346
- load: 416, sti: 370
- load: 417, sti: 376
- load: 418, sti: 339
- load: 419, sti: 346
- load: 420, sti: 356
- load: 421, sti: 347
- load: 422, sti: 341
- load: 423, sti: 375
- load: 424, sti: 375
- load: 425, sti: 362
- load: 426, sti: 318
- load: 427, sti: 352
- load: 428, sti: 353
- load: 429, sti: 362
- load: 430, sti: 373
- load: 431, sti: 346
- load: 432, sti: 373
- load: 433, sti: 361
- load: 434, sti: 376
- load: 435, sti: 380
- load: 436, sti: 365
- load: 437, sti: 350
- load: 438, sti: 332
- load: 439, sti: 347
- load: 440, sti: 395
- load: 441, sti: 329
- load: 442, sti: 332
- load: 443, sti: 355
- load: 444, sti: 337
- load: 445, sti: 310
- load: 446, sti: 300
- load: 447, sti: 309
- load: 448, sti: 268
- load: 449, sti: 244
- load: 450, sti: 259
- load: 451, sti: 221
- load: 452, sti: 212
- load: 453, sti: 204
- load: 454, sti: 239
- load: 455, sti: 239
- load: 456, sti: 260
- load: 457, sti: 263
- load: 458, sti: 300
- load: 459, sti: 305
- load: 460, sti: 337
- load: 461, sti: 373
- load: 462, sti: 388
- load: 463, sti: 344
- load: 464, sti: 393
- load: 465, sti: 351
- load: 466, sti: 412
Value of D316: 4.7 N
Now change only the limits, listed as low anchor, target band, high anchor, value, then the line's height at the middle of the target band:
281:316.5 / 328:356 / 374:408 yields 6.1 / 296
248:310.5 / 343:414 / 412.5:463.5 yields 3.5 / 323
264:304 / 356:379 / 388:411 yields 0.5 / 318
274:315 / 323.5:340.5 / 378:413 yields 6.5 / 299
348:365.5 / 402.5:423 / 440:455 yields -3.9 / 287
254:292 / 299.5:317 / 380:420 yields 3.3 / 322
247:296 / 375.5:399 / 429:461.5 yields 0.5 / 317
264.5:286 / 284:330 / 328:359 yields 5.4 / 282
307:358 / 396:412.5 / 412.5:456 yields -1.6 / 299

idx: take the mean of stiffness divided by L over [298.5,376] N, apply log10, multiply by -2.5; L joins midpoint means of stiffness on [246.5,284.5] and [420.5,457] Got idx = 0.28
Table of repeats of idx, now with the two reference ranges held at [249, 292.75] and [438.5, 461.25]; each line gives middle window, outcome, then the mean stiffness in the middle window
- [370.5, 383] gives -0.01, 309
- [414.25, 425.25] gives -0.20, 358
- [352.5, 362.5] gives 0.05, 295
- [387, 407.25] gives -0.06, 318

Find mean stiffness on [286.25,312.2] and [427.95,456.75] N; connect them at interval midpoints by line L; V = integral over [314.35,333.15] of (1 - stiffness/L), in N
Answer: 6.5 N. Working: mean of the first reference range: 282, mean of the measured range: 188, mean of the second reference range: 314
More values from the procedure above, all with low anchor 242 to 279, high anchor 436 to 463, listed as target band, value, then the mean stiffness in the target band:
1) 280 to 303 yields 2.58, 297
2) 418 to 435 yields -2.79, 357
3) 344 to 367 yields 2.28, 290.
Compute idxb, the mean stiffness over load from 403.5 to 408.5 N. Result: 322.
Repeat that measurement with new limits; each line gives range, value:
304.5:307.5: 268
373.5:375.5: 324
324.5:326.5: 178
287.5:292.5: 293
